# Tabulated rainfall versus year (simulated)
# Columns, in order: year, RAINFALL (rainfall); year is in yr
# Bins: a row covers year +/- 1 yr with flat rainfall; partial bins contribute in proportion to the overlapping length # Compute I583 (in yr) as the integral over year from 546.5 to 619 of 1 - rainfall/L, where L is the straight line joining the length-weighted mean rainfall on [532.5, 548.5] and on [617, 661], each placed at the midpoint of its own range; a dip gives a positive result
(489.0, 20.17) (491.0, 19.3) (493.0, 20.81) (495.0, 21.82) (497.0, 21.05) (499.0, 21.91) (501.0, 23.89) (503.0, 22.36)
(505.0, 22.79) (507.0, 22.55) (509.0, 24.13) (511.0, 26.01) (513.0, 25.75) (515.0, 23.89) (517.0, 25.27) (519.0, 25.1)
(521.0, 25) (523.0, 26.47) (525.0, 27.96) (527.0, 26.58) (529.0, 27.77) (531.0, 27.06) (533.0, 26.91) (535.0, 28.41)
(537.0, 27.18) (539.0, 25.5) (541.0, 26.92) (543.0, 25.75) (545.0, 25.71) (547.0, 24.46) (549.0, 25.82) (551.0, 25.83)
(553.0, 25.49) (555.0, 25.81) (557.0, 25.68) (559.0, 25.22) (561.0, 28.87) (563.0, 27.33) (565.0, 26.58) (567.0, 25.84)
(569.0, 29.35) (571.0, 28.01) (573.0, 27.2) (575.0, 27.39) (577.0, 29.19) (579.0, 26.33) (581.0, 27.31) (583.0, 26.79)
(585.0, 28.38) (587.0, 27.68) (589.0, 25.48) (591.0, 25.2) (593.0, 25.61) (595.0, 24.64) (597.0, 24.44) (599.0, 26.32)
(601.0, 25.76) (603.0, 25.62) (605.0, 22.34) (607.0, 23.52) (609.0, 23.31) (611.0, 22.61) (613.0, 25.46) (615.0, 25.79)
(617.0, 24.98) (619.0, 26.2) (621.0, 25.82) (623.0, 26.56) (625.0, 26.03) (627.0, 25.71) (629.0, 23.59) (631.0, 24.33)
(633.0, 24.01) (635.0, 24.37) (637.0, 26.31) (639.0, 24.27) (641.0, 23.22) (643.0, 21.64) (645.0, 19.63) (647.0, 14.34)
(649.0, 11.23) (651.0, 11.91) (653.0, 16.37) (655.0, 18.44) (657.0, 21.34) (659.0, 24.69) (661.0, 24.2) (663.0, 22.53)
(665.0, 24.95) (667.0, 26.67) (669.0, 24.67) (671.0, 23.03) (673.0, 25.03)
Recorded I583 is -4.5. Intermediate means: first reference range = 26.3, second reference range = 22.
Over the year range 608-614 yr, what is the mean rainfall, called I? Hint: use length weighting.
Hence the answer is 23.8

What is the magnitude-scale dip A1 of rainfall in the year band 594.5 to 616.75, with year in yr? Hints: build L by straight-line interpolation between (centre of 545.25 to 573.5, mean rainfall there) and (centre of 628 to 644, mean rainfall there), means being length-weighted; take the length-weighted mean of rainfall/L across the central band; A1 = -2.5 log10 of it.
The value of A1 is 0.02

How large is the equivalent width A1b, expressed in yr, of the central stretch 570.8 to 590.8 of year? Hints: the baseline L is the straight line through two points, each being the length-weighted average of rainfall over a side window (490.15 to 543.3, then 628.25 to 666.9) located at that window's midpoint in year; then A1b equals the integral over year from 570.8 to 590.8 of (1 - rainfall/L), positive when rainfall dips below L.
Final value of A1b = -3.7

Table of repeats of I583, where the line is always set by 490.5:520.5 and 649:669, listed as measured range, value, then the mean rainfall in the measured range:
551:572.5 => -4.3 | 26.8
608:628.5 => -3.5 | 25.2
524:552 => -4.7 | 26.6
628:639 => -1.7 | 24.5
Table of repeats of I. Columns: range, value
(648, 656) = 14.5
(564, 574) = 27.4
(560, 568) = 27.2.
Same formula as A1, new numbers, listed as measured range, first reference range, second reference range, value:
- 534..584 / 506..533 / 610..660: -0.092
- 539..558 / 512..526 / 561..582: 0.041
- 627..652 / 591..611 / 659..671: 0.171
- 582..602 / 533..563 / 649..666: -0.100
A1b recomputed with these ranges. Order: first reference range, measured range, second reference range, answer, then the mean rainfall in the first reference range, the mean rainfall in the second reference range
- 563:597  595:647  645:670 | -2.3 yr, 26.9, 20.1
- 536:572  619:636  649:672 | -1.7 yr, 26.4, 21.3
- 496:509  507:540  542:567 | -2.9 yr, 22.6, 26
